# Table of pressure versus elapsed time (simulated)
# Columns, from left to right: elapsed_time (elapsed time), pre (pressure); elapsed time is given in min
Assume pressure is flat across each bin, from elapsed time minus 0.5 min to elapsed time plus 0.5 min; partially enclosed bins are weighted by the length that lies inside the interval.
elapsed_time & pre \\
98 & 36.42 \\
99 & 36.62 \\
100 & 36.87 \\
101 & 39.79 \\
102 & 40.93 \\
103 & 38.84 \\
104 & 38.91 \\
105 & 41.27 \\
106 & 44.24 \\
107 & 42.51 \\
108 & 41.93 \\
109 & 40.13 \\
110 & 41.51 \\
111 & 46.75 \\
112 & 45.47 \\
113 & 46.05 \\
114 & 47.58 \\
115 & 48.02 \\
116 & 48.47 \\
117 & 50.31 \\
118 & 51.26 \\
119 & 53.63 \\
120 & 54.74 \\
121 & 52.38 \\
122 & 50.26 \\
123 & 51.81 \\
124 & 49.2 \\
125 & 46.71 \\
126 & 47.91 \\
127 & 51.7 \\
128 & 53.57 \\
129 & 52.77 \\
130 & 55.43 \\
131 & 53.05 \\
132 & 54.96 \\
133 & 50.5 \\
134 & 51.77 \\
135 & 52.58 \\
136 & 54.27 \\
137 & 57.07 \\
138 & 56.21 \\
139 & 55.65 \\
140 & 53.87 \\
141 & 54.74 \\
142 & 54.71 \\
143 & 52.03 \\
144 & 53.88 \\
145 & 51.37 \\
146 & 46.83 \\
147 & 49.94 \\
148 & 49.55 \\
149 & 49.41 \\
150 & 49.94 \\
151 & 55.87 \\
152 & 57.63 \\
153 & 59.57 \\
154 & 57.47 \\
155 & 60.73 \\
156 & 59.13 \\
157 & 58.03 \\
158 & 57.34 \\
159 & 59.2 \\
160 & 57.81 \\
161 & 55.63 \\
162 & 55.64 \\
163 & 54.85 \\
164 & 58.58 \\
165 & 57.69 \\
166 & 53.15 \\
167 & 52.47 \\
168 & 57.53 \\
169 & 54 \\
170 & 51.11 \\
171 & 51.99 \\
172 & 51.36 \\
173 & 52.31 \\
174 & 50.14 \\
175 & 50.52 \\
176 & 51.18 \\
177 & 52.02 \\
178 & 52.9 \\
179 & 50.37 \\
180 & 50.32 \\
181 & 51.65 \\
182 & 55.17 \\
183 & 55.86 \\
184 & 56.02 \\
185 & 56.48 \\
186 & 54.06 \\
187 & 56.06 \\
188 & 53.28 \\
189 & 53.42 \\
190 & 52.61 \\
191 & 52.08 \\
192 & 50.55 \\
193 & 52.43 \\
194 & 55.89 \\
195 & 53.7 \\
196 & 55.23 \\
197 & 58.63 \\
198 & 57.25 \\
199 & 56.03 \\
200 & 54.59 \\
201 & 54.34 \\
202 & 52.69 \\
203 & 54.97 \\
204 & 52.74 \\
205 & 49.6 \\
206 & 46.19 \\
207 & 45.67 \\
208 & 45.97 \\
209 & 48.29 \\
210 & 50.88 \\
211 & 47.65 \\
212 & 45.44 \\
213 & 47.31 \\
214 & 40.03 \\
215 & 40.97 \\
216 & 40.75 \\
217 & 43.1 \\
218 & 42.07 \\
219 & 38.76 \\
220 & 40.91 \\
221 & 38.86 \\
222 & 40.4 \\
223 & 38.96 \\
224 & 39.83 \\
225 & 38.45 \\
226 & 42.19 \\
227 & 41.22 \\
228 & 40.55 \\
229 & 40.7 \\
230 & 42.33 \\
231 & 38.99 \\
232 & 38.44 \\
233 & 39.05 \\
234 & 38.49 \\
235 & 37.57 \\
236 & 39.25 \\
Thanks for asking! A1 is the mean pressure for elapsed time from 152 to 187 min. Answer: 54.8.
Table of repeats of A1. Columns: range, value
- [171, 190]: 52.9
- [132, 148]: 53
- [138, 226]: 51.5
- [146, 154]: 53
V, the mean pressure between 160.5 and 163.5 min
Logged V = 55.4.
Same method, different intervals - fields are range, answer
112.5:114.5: 46.8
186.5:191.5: 53.5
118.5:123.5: 52.6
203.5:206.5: 49.5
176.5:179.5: 51.8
